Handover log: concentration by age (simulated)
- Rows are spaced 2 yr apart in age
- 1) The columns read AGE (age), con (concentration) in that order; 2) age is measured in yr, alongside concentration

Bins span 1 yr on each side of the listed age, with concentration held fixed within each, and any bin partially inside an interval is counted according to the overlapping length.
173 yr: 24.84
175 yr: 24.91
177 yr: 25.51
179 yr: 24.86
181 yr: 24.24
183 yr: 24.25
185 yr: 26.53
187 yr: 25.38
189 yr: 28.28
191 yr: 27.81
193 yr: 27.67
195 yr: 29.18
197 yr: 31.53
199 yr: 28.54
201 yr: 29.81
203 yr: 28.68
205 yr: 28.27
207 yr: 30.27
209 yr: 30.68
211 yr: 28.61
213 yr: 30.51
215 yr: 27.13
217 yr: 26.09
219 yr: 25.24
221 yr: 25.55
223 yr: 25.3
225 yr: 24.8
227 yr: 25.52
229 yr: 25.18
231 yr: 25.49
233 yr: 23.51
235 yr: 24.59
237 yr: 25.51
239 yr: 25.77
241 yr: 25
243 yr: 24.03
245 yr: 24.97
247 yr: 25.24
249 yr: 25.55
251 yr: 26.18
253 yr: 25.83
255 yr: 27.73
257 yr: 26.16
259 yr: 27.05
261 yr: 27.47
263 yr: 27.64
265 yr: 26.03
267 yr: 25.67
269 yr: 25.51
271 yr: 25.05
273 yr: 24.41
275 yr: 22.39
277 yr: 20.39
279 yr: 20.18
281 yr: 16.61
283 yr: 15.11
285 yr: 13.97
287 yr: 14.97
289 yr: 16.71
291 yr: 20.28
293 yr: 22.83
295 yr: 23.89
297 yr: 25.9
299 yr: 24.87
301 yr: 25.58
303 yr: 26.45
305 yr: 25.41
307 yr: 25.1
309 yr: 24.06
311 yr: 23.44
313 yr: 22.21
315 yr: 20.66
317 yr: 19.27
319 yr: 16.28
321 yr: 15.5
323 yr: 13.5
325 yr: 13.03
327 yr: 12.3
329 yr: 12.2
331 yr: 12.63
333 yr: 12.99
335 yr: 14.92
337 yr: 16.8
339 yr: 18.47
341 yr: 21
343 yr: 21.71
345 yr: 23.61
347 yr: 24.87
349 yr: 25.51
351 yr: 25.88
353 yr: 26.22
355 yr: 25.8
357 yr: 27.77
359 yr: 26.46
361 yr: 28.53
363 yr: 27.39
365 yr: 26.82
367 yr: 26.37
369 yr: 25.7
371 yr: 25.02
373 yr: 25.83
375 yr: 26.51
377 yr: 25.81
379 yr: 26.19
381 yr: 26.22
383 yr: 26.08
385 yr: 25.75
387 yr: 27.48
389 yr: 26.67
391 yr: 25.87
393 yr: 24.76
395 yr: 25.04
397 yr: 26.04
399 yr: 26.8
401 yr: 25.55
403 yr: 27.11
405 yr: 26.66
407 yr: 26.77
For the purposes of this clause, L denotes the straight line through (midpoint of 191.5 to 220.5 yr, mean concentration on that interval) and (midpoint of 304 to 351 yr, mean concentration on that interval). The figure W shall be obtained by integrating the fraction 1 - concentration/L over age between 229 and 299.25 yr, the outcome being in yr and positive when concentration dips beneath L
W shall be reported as 1.74 yr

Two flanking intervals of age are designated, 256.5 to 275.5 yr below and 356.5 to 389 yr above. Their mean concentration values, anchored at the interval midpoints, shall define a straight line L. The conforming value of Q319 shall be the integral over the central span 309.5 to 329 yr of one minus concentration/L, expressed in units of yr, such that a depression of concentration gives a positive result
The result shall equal 6.6 yr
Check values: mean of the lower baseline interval 25.8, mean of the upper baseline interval 26.5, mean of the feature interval 17.3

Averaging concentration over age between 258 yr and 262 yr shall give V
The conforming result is 27.3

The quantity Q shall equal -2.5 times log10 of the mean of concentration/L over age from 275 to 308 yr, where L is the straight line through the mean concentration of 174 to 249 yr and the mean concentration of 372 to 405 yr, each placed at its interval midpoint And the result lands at 0.24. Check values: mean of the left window 26.6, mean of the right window 26.1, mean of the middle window 21.2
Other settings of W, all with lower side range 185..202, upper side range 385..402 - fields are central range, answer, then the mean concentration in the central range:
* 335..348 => 2.9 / 20.6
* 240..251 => 1.1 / 25.1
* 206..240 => 1.9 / 26.5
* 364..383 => 0.1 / 26.1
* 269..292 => 6.7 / 19.4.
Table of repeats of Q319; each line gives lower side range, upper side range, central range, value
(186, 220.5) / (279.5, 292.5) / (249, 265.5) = -4.77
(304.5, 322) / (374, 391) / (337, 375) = -0.91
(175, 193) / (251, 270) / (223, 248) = 1.29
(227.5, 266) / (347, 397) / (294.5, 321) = 3.01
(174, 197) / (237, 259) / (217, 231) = 0.35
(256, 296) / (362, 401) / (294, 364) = 7.79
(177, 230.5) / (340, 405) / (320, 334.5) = 7.19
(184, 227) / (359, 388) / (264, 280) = 2.10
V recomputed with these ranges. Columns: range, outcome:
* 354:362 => 27.1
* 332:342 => 16.8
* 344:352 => 25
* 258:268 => 26.8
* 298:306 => 25.6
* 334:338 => 15.9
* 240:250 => 25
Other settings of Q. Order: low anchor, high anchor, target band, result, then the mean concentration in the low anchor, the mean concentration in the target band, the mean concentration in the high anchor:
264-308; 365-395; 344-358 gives -0.04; 22.2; 25.7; 26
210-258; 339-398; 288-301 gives 0.14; 25.8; 22.7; 25.6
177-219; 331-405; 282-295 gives 0.41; 27.8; 17.8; 24.6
